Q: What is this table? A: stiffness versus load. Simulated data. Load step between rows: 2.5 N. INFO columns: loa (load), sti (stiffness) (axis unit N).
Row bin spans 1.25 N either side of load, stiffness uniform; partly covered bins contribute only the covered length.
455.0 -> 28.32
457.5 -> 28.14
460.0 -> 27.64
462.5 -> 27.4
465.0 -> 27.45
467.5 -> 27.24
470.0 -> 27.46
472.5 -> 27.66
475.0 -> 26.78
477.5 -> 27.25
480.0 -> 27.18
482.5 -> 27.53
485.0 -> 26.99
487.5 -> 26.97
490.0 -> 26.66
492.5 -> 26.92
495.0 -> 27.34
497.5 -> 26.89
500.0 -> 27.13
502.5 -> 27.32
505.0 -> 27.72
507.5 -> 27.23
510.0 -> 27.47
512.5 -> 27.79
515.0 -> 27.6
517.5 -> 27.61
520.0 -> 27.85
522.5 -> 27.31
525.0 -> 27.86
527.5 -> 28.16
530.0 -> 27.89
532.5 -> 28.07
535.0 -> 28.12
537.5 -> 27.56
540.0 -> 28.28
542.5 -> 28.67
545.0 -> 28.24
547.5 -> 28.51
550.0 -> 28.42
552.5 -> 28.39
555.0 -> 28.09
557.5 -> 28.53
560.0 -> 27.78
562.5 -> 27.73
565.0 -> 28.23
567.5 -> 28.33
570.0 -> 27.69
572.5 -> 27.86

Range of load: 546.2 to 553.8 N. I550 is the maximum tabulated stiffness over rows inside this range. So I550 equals 28.51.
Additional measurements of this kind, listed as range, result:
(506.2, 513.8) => 27.79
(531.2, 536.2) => 28.12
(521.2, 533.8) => 28.16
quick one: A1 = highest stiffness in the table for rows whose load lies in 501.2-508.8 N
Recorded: 27.72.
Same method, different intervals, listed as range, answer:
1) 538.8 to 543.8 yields 28.67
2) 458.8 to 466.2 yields 27.64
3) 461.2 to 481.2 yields 27.66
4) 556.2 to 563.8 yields 28.53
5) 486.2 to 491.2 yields 26.97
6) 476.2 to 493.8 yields 27.53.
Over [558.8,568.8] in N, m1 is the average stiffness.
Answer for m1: 28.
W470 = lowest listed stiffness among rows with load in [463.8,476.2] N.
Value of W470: 26.78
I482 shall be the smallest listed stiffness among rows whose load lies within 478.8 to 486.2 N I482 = 26.99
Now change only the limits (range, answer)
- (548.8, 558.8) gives 28.09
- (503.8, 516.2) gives 27.23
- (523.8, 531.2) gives 27.86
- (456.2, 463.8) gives 27.4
